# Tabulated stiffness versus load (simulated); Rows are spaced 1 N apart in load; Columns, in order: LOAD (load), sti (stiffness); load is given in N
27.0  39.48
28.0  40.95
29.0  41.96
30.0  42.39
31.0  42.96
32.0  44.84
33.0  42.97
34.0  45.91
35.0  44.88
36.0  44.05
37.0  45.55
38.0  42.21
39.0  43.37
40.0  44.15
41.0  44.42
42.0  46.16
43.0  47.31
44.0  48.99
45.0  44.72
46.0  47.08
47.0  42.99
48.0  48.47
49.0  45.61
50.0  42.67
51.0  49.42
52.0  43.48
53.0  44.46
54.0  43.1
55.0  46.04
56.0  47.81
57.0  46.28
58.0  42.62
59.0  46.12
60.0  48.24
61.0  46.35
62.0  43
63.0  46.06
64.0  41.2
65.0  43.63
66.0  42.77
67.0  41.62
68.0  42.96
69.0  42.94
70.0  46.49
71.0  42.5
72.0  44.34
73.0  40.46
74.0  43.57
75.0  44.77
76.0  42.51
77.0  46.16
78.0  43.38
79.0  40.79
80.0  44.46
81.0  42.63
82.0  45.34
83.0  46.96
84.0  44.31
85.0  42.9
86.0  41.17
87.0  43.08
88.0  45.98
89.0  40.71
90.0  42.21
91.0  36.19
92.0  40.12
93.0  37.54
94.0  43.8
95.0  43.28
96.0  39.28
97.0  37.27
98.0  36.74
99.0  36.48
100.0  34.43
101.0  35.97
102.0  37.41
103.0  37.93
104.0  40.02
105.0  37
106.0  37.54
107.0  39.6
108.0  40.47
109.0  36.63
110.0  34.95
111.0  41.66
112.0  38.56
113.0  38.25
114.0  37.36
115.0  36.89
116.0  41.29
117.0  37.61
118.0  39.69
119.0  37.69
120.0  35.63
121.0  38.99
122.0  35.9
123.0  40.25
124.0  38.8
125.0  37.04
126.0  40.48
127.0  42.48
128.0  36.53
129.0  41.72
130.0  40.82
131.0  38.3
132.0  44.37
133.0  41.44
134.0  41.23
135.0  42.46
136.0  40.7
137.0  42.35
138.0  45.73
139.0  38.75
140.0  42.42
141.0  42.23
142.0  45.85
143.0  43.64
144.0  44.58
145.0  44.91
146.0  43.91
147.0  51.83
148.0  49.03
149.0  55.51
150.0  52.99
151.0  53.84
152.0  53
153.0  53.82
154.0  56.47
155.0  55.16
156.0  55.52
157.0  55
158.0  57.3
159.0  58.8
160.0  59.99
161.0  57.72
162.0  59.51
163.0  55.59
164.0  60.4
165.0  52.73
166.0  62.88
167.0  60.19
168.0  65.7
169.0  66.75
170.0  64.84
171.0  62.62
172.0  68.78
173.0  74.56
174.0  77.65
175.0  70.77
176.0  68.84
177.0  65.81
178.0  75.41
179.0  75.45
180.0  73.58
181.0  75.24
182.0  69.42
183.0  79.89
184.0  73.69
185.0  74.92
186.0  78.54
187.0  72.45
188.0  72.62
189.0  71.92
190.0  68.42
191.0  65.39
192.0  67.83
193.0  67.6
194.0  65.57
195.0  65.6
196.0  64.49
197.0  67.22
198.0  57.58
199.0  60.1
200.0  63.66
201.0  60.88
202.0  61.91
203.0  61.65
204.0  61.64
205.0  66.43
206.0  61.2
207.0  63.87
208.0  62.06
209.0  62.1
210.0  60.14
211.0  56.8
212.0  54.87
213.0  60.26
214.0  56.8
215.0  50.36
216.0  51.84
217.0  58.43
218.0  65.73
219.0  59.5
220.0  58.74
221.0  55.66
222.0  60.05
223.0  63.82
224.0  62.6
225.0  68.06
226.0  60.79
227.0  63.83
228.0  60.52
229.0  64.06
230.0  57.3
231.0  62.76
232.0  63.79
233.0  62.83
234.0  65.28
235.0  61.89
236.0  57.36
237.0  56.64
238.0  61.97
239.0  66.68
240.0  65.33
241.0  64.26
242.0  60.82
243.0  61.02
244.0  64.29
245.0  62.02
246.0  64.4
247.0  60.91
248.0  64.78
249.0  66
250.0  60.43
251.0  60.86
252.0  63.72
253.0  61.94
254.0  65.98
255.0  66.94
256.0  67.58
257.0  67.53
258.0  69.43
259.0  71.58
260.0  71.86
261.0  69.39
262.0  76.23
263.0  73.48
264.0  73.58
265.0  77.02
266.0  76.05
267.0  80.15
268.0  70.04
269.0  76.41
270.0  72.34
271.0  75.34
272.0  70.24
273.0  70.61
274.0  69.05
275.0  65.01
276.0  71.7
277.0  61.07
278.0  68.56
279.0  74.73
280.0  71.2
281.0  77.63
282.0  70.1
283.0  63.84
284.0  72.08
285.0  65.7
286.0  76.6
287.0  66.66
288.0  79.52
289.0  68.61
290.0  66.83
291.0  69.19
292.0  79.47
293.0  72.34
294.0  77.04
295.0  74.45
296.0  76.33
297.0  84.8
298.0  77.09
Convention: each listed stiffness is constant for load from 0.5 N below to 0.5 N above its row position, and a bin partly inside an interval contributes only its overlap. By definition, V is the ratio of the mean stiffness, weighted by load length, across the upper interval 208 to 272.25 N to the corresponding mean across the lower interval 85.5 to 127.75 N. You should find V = 1.66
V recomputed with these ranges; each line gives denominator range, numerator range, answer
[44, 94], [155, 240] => 1.45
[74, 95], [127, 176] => 1.23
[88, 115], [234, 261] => 1.66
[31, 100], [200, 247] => 1.40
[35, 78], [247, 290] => 1.56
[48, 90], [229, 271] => 1.51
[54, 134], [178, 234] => 1.56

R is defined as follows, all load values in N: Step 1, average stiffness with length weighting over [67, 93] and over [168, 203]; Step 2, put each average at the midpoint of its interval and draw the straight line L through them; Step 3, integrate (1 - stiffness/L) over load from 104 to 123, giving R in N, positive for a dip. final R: 4.8 N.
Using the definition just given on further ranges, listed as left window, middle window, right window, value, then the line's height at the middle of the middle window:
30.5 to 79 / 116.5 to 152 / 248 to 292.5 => 7.5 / 54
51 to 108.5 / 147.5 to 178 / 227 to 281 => -3.7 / 54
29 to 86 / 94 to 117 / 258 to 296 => 5.6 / 50.5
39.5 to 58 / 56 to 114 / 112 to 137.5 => 1.6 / 42.7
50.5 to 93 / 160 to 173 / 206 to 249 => -1.8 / 54.3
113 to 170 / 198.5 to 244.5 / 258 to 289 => 0.8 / 62.2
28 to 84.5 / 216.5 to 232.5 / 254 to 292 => 0.9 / 65.2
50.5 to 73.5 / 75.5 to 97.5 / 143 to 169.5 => 2.3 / 47.3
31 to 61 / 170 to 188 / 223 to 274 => -4.1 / 59.1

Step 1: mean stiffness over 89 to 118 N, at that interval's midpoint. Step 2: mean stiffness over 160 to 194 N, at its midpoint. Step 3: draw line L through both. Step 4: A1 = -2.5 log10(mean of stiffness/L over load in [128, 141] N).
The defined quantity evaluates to 0.22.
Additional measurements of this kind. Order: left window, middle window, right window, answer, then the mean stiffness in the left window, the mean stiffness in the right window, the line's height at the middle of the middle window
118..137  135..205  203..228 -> -0.21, 39.8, 60.3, 49.7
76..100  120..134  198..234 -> 0.19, 41.6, 60.7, 47.5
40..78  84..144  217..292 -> 0.27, 44.8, 66.8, 51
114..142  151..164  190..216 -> -0.16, 40.1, 61.8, 48.6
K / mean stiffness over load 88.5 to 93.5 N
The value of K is 39.4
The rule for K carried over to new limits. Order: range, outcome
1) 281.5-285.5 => 67.9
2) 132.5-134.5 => 41.3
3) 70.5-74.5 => 42.7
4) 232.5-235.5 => 63.3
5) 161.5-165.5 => 57.1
